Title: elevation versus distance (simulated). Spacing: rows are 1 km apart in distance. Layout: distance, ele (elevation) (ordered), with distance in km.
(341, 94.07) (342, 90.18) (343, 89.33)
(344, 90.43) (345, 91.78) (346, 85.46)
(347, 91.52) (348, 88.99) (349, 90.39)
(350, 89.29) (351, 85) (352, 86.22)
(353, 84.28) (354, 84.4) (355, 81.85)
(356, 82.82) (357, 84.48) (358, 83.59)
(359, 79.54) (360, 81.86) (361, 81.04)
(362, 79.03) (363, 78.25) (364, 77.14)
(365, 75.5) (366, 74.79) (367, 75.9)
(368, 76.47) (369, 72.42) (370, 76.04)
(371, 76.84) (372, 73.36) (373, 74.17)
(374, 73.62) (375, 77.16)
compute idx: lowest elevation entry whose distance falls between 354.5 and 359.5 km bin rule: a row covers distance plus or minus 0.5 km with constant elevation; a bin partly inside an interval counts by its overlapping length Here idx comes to 79.54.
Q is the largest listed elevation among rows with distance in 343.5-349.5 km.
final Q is 91.78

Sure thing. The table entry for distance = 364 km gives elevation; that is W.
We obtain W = 77.14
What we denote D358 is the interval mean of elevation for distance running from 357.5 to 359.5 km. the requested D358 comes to 81.6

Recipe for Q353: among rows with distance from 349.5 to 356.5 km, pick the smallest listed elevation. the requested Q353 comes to 81.85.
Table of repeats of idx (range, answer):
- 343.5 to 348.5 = 85.46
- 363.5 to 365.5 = 75.5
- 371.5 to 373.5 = 73.36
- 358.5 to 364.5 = 77.14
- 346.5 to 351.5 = 85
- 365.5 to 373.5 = 72.42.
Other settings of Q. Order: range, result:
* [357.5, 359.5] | 83.59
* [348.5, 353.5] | 90.39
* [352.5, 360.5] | 84.48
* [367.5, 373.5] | 76.84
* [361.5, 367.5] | 79.03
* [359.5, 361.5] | 81.86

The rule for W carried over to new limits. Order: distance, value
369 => 72.42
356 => 82.82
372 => 73.36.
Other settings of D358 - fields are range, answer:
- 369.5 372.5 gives 75.4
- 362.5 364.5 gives 77.7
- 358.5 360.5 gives 80.7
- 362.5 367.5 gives 76.3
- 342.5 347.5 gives 89.7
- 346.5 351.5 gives 89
